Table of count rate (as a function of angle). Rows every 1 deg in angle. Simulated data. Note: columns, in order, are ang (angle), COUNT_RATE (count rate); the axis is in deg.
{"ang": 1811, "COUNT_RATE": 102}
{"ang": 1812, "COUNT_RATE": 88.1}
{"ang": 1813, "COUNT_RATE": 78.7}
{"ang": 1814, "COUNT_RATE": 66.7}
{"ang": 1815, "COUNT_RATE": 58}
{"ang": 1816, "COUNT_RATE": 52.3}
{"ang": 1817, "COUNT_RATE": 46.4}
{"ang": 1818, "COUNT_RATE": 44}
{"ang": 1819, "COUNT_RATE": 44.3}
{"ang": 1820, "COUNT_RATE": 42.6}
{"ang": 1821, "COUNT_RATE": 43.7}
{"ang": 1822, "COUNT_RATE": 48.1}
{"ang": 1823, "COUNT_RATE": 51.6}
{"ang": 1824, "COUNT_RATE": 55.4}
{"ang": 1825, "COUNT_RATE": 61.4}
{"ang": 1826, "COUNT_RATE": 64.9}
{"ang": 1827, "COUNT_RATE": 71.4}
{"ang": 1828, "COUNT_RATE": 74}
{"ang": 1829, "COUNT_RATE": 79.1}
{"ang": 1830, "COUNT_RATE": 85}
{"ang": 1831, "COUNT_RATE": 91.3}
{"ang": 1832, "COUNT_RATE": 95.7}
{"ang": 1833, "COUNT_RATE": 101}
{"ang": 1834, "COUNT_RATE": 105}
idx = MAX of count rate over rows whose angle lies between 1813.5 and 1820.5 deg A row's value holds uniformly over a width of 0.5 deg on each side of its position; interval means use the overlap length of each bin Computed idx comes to 66.7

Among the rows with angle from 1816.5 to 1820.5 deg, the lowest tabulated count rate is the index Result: 42.6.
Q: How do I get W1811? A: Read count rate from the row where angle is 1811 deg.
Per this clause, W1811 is 102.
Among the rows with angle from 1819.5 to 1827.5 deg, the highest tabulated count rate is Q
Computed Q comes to 71.4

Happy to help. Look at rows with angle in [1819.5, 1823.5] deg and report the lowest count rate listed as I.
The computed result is 42.6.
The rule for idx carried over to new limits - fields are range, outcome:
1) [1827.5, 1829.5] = 79.1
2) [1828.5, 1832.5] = 95.7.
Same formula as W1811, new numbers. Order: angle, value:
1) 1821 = 43.7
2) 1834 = 105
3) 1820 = 42.6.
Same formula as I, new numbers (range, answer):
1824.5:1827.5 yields 61.4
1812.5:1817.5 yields 46.4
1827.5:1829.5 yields 74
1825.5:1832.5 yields 64.9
